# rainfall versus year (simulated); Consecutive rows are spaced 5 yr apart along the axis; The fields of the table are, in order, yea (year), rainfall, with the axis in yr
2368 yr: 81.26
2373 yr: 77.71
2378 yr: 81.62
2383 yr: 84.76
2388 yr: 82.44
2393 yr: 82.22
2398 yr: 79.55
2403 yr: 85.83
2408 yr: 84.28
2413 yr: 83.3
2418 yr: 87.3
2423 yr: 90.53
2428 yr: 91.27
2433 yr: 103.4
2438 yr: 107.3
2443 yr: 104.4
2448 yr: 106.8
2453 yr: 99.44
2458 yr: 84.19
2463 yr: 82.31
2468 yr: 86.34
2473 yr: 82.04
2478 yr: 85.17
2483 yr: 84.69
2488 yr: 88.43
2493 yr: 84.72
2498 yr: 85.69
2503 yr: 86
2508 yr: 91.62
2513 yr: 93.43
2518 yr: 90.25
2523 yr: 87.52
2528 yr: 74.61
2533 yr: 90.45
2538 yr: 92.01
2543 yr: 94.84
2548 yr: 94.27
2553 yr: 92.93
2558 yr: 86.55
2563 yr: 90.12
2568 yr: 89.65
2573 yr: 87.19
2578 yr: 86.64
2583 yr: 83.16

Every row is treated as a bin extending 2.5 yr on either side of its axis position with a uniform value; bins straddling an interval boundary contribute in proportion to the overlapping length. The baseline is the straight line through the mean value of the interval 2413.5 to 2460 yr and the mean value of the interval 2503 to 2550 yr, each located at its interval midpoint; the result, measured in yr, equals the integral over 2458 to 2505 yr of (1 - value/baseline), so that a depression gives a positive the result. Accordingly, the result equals 4.1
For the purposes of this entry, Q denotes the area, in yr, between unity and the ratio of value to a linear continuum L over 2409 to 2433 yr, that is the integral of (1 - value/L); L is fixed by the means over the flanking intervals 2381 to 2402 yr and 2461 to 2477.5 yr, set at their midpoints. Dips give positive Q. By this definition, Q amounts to -1.9 yr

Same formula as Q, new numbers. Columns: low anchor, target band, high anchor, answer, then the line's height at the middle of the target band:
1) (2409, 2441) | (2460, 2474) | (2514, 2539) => 1.1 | 90.9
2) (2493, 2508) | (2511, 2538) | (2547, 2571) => 0.2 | 88.2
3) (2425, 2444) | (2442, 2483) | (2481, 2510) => 1.8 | 94.5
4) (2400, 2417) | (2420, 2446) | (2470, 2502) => -4.5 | 84.8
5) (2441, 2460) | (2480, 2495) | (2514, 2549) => 1.3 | 94.4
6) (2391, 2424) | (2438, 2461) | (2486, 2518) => -3.5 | 86.3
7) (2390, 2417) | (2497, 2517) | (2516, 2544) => -0.6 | 87.1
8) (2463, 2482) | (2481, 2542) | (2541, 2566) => 0.1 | 87.8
